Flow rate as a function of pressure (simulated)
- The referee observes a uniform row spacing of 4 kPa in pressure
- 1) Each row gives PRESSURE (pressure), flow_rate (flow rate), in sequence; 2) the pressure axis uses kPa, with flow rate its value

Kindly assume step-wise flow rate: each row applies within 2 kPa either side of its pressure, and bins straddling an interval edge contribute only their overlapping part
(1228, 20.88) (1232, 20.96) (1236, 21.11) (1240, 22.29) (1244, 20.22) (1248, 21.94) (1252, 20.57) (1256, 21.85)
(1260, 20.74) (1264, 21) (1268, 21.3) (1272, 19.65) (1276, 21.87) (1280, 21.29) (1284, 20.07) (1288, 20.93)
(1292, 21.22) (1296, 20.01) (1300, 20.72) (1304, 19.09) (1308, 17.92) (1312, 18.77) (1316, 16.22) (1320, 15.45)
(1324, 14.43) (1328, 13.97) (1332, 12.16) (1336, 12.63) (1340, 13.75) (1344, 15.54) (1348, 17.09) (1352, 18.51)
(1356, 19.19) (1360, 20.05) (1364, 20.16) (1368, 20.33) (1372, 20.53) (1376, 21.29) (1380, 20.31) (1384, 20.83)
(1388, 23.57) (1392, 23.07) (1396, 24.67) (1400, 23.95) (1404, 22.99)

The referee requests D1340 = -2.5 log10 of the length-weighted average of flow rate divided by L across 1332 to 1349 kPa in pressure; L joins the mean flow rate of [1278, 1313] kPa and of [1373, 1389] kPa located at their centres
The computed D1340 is 0.40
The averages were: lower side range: 20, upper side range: 21.3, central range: 14.3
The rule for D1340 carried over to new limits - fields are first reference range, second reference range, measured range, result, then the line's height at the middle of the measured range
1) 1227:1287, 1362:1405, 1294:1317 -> 0.134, 21.4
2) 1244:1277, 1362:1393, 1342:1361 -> 0.178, 21.2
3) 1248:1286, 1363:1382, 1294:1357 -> 0.245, 20.7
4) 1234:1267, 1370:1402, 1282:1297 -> 0.048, 21.5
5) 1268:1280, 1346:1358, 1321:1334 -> 0.364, 19.1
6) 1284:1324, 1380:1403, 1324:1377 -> 0.225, 21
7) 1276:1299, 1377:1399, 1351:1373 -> 0.117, 22.1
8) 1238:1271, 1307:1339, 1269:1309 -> -0.129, 18.1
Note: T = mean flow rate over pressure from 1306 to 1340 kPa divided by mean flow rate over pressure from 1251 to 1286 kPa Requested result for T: 0.7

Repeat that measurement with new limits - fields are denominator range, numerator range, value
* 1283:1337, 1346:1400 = 1.20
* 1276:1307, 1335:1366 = 0.84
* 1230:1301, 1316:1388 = 0.84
